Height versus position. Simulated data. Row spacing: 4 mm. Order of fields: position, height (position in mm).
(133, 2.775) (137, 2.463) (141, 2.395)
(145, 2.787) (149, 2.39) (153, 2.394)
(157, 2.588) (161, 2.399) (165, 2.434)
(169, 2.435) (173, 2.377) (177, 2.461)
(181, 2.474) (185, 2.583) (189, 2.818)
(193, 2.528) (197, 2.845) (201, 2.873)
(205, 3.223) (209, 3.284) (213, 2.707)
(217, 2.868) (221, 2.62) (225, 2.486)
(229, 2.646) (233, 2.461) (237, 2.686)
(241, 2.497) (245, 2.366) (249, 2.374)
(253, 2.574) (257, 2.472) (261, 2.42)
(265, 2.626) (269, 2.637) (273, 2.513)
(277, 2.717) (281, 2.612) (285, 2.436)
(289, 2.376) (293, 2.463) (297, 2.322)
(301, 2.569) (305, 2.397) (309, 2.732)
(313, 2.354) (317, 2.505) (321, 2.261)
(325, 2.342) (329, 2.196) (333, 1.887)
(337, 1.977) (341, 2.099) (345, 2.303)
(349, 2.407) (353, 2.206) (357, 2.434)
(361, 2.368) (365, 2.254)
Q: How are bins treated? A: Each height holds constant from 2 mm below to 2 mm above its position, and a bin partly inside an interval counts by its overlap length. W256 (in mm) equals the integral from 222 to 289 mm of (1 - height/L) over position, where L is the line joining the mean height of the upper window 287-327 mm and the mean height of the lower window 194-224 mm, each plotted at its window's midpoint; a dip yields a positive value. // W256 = 3.5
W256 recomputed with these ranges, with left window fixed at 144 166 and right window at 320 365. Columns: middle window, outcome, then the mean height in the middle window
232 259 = -1.5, 2.49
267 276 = -1.0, 2.59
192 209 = -3.6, 2.94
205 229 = -4.1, 2.82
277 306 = -2.2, 2.47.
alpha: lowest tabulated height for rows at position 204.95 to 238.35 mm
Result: 2.461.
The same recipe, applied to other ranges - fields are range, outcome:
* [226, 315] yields 2.322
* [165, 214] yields 2.377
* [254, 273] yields 2.42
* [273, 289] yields 2.376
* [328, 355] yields 1.887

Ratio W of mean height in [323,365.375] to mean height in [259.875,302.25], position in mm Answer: 0.88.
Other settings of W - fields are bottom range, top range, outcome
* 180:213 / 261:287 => 0.91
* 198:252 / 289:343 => 0.86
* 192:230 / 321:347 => 0.76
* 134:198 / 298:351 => 0.92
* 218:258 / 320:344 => 0.84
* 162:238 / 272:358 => 0.89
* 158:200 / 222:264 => 0.98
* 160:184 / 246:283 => 1.04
